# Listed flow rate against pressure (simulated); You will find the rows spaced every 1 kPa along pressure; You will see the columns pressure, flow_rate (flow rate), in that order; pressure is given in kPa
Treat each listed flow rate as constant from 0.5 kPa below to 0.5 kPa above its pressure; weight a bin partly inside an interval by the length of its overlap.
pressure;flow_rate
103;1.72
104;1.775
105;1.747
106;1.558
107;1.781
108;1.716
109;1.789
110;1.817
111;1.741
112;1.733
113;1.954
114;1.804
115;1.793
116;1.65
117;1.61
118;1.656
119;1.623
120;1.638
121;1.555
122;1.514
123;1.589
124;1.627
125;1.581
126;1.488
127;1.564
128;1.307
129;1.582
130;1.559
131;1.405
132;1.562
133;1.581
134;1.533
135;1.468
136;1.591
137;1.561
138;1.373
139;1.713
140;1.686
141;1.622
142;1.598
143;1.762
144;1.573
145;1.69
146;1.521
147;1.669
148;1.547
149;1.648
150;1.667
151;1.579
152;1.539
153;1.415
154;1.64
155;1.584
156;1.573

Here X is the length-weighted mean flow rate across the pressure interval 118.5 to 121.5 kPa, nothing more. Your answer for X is 1.61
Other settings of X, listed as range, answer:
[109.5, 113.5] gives 1.81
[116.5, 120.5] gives 1.63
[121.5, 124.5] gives 1.58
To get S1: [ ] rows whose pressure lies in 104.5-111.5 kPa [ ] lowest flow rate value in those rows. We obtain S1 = 1.558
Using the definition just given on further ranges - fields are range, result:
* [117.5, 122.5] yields 1.514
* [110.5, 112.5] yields 1.733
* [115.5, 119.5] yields 1.61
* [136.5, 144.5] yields 1.373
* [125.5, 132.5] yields 1.307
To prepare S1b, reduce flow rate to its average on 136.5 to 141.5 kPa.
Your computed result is 1.59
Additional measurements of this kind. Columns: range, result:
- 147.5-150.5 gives 1.62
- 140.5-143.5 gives 1.66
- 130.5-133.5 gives 1.52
